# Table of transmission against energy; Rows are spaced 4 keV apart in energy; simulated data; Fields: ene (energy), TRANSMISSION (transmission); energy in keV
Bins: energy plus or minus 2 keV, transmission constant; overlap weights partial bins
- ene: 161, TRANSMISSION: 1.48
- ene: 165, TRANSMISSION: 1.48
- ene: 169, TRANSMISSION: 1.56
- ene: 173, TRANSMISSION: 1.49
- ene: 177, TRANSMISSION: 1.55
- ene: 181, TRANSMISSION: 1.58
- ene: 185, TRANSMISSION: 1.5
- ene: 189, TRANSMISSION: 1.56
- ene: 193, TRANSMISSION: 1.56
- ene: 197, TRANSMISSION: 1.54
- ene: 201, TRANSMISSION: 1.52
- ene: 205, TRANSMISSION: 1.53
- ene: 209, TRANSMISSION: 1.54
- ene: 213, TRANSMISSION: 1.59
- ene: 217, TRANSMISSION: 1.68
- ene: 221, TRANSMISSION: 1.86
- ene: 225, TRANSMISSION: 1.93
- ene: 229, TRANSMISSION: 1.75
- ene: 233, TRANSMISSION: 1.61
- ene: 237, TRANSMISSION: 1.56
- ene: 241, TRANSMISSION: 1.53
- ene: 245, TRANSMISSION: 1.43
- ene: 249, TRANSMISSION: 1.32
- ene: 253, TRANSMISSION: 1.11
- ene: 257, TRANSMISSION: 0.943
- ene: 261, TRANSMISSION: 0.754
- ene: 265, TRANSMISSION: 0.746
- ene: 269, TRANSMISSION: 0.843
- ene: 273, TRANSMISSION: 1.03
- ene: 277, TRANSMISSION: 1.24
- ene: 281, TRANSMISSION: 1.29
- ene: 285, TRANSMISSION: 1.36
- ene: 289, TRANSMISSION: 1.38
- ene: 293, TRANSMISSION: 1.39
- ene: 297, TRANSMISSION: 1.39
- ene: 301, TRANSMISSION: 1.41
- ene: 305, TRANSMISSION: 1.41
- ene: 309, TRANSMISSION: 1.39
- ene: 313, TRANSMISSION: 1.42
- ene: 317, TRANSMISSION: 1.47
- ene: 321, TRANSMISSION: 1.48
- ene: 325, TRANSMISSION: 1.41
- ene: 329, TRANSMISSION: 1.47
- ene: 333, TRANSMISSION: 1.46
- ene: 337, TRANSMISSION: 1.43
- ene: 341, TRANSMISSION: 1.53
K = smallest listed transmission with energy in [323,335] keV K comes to 1.41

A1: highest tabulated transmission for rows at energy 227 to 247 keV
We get 1.75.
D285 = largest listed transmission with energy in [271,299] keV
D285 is 1.39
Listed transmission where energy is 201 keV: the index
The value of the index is 1.52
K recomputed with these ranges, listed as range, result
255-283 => 0.746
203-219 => 1.53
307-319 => 1.39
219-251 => 1.32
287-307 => 1.38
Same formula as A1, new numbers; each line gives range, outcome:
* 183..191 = 1.56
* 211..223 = 1.86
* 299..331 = 1.48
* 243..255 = 1.43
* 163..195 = 1.58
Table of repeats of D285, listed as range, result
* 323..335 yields 1.47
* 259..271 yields 0.843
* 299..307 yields 1.41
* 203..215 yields 1.59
